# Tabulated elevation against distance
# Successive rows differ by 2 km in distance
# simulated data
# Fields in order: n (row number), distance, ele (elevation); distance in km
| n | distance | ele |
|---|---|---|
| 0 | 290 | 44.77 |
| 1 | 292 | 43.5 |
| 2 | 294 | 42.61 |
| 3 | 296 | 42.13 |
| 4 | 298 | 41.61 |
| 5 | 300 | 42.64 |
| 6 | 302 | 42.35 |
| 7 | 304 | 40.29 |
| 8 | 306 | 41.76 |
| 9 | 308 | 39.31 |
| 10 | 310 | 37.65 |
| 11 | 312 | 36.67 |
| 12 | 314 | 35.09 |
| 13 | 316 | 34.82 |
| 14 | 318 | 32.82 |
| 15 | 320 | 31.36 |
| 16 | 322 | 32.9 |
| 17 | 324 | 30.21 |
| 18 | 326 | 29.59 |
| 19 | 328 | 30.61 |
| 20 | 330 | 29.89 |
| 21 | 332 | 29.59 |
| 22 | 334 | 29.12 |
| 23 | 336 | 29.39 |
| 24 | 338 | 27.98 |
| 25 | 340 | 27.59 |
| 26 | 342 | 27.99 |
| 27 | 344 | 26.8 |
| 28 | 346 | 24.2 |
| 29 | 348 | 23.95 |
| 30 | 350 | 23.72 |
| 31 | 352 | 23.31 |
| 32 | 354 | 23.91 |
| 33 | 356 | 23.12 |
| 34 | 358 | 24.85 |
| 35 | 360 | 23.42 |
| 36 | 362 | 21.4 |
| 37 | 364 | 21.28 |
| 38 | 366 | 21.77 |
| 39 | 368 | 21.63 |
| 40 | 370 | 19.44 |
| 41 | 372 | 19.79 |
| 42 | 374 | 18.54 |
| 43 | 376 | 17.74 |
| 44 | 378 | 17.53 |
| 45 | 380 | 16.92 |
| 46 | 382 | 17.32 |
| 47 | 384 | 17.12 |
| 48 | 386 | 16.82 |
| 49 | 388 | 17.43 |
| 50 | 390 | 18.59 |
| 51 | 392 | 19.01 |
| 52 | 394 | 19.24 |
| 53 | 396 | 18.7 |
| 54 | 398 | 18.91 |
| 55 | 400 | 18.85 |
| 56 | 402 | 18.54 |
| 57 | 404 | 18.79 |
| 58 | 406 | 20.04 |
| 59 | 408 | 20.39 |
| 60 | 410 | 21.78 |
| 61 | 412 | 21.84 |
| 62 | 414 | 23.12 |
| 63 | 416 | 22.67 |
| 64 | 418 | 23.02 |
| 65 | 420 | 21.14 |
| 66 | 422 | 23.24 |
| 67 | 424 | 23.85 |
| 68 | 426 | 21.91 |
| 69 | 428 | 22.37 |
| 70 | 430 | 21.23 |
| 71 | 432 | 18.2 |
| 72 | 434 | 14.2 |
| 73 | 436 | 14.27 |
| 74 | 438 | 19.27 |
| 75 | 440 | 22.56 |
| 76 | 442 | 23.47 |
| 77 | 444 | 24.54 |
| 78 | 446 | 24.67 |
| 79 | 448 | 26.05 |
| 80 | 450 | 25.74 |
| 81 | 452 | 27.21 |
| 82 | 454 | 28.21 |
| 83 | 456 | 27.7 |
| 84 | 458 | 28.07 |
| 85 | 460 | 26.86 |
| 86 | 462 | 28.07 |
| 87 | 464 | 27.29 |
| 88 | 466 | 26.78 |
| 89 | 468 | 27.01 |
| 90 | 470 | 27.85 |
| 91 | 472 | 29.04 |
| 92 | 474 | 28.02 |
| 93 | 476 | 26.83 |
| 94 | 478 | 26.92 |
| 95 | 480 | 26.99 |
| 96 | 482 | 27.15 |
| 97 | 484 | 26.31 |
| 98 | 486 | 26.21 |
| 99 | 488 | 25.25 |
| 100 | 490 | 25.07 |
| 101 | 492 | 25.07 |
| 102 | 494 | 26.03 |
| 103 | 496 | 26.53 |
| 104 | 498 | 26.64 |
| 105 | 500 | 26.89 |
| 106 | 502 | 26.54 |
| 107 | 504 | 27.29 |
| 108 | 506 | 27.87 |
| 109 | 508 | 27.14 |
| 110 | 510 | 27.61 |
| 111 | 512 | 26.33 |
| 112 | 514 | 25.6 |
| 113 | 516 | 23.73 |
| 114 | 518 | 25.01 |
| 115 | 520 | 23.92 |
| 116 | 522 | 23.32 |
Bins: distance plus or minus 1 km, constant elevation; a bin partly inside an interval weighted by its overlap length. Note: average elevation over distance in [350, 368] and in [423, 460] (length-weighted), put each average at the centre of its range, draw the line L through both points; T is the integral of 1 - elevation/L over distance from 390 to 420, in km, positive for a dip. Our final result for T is 3.5 km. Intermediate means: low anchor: 22.9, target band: 20.3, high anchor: 23.1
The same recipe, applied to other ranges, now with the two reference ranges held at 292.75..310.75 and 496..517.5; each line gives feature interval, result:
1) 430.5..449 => 6.18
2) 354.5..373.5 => 7.73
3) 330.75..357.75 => 8.49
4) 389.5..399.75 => 4.65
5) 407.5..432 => 7.98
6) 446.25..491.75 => 3.52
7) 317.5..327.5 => 2.13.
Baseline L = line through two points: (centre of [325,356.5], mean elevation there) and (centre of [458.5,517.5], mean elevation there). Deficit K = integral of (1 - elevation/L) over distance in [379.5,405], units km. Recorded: 8.24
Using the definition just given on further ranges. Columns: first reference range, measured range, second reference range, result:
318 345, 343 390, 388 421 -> 8.0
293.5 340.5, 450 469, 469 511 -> 0.6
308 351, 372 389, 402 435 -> 5.1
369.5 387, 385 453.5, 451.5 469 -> 5.0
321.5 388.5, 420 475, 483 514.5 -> 2.5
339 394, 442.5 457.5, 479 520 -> -1.2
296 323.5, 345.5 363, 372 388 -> 1.0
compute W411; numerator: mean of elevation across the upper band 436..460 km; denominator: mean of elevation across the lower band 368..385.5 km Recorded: 1.36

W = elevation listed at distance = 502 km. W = 26.54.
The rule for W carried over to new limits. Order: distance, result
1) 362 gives 21.4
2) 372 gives 19.79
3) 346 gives 24.2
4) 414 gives 23.12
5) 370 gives 19.44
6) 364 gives 21.28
